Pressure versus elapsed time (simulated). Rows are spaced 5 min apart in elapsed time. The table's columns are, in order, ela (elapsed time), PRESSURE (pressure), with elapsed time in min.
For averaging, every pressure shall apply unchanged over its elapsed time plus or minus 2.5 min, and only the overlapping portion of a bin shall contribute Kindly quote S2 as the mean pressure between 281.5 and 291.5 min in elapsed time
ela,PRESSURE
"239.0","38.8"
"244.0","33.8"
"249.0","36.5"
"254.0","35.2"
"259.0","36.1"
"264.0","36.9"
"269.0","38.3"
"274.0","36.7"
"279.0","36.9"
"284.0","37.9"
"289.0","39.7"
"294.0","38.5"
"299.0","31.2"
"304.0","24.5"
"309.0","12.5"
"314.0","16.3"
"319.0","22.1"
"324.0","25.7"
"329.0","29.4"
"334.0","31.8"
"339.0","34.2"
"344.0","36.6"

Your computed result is 38.8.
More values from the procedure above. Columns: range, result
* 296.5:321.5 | 21.3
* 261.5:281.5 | 37.2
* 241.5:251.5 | 35.1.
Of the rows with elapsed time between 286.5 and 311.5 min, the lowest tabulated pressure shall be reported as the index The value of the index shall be 12.5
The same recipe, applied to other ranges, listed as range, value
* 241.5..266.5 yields 33.8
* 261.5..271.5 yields 36.9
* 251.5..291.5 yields 35.2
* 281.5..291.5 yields 37.9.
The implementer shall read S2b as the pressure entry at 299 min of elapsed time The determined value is 31.2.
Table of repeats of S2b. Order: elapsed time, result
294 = 38.5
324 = 25.7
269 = 38.3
